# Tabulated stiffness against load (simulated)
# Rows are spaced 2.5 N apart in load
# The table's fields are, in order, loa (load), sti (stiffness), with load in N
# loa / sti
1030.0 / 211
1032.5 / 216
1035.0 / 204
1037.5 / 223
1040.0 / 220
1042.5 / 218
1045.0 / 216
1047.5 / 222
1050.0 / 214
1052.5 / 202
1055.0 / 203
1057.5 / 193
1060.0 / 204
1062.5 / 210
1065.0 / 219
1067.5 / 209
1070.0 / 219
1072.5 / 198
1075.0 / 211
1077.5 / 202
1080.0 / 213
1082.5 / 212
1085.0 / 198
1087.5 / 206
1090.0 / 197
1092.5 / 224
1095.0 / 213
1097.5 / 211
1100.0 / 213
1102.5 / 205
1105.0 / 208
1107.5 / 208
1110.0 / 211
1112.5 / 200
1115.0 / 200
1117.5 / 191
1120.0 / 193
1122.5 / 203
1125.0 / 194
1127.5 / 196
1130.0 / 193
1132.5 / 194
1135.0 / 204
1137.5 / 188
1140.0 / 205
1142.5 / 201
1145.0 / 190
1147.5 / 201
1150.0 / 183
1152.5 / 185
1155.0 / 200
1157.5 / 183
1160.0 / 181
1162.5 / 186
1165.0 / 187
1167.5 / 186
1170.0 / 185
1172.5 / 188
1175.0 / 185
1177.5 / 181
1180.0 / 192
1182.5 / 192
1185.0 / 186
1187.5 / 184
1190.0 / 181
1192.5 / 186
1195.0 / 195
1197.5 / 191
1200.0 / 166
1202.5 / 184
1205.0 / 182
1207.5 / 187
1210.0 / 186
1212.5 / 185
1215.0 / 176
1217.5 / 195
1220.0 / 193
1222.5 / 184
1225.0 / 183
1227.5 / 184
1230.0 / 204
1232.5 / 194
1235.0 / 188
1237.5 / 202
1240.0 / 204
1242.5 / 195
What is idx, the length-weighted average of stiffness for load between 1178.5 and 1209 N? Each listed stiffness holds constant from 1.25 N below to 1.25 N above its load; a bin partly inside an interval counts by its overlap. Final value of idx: 185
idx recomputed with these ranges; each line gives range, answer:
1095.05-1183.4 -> 195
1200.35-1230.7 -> 186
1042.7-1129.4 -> 206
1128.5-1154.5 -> 195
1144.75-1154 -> 190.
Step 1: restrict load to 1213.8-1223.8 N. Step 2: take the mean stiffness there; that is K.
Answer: 187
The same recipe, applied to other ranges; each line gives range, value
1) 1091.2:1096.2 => 218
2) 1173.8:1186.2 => 187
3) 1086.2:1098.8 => 210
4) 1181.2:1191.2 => 186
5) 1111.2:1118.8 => 197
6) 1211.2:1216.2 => 181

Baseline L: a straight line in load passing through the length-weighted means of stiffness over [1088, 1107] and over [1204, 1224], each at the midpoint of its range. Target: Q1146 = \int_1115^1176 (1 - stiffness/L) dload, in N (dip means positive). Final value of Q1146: 2.5 N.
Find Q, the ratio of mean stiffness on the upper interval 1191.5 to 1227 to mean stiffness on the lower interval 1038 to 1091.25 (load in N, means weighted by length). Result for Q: 0.89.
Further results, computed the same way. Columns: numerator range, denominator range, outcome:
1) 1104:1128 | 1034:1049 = 0.92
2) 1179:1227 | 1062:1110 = 0.89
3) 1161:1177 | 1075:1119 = 0.90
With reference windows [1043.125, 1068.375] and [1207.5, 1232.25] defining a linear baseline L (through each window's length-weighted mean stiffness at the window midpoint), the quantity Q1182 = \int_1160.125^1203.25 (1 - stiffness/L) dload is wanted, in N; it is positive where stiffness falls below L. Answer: 1.7 N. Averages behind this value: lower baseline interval 209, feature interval 185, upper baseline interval 188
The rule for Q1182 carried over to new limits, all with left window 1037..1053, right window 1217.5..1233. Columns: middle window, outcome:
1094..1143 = 1.10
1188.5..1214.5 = 1.33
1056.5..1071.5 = 0.35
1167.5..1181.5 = 0.82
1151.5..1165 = 0.89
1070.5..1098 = 0.41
